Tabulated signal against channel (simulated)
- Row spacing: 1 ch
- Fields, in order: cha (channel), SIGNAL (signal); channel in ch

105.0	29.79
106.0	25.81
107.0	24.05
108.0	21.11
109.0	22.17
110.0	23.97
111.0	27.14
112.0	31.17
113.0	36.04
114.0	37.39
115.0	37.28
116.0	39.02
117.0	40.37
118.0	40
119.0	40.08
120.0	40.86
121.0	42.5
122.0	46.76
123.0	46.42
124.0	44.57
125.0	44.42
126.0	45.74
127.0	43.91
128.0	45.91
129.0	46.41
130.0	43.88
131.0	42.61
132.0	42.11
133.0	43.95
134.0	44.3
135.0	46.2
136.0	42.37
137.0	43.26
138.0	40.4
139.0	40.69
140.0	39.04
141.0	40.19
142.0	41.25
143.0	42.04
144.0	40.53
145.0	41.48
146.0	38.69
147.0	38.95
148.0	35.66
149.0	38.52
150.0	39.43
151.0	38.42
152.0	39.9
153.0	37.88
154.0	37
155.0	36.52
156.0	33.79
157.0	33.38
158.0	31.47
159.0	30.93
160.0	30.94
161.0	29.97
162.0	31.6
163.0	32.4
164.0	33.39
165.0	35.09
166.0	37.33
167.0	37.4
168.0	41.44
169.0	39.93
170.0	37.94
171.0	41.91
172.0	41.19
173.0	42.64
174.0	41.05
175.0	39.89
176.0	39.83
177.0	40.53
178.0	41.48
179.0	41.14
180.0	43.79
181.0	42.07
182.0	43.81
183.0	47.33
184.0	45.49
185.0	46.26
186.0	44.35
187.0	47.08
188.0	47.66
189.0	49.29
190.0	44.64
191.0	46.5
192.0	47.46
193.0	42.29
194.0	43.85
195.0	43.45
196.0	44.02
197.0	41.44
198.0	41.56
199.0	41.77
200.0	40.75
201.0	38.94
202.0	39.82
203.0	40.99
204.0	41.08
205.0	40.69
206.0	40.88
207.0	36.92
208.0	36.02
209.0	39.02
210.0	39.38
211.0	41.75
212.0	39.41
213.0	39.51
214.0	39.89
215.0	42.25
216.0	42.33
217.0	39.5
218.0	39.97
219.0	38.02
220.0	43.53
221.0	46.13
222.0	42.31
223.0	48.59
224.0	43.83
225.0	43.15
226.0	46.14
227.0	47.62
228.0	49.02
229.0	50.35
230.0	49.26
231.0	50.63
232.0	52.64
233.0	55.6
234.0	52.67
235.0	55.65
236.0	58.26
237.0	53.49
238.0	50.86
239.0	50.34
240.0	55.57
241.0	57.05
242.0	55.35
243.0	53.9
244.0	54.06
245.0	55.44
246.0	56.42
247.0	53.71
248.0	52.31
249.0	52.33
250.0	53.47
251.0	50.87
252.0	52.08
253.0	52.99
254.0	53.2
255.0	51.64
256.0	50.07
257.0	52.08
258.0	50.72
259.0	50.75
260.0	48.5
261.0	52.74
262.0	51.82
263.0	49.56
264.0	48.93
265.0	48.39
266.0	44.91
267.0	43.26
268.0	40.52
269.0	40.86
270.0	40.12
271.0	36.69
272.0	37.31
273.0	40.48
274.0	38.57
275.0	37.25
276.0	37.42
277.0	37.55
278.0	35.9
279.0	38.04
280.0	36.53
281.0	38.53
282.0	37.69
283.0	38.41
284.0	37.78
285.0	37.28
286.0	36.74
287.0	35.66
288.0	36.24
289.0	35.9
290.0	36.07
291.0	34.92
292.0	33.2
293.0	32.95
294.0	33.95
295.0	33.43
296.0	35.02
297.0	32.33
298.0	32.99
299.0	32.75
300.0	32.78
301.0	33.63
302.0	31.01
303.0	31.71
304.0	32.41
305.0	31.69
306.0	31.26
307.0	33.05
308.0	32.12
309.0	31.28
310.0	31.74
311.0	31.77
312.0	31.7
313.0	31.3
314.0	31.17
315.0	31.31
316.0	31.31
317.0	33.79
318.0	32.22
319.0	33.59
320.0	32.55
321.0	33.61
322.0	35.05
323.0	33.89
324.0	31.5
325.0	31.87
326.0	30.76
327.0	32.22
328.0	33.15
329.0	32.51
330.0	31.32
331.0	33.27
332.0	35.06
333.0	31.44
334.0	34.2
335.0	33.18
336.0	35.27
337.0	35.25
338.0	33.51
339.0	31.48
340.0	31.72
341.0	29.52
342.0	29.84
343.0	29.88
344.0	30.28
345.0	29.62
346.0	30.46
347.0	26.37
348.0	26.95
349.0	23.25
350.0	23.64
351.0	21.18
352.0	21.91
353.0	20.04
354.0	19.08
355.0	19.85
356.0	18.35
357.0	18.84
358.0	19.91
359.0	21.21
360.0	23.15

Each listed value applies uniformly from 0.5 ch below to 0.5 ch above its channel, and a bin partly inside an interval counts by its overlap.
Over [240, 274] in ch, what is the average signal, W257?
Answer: 49.4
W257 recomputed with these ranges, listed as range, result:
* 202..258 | 47.8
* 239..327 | 40.1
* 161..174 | 37.5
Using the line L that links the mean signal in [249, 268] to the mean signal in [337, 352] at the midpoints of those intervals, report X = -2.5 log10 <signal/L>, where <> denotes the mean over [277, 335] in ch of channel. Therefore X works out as 0.13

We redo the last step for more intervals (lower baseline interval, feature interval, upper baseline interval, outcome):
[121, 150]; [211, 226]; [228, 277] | 0.13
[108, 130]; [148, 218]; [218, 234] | 0.10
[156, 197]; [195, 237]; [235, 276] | 0.02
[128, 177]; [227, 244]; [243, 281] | -0.18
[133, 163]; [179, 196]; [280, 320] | -0.22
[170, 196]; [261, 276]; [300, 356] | -0.19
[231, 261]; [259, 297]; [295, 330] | 0.10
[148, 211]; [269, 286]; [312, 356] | -0.13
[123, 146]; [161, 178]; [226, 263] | 0.20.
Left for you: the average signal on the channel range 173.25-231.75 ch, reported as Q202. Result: 43.1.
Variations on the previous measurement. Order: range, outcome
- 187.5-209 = 42.3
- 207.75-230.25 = 42.9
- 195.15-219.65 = 40.3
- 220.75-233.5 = 48.1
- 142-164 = 36.2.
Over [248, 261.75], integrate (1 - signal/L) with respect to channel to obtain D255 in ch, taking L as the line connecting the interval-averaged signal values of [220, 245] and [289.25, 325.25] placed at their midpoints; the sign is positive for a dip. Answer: -1.9 ch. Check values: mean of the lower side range 50.9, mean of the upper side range 32.7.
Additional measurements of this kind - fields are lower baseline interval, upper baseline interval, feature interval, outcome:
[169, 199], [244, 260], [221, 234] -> 0.23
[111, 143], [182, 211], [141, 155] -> 0.96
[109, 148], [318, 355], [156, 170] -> 1.60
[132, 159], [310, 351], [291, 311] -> 0.02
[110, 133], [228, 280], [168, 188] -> 0.72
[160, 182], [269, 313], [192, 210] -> -1.54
